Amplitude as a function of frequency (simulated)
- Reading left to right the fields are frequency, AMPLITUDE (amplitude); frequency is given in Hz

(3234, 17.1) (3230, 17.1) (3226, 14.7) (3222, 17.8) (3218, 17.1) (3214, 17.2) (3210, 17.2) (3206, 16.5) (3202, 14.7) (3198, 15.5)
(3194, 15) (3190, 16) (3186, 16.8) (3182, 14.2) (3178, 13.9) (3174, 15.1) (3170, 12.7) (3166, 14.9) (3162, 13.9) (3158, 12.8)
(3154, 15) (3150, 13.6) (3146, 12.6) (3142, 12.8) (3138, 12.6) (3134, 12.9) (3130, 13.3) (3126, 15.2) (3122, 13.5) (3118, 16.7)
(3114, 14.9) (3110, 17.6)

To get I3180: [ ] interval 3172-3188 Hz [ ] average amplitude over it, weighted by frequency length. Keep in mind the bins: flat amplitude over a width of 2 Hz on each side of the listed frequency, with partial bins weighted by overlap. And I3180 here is 15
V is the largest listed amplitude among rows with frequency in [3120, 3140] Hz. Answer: 15.2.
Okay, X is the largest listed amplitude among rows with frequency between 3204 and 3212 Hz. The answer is 17.2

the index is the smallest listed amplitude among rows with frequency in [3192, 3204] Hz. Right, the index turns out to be 14.7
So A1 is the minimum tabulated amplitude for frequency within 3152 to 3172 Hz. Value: 12.7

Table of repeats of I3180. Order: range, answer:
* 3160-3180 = 14.1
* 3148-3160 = 13.8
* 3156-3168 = 13.9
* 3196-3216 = 16.2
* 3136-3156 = 13.3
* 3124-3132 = 14.2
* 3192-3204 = 15.1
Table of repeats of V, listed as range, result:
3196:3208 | 16.5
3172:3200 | 16.8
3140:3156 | 15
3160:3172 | 14.9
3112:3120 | 16.7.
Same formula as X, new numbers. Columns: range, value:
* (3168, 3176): 15.1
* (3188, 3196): 16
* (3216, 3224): 17.8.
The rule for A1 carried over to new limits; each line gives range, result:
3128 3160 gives 12.6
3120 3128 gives 13.5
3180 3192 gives 14.2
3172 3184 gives 13.9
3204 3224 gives 16.5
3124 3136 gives 12.9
